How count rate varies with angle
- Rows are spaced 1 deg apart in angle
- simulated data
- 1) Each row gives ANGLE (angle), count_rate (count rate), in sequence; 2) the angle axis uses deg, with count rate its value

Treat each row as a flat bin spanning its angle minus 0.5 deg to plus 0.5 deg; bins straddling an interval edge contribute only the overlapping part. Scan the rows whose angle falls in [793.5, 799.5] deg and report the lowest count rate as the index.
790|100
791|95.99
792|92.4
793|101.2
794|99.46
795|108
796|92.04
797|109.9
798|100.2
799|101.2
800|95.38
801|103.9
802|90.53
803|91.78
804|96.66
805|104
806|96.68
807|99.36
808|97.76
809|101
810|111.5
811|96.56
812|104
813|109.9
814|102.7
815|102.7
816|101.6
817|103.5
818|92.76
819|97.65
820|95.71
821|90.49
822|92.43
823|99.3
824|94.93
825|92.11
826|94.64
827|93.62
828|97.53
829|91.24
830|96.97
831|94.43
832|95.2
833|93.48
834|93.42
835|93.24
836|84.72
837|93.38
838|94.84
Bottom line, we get 92.04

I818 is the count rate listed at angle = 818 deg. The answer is 92.76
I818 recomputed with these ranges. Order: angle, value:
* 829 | 91.24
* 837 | 93.38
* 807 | 99.36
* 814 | 102.7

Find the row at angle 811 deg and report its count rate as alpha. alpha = 96.56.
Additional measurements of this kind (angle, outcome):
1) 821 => 90.49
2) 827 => 93.62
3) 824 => 94.93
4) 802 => 90.53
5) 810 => 111.5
